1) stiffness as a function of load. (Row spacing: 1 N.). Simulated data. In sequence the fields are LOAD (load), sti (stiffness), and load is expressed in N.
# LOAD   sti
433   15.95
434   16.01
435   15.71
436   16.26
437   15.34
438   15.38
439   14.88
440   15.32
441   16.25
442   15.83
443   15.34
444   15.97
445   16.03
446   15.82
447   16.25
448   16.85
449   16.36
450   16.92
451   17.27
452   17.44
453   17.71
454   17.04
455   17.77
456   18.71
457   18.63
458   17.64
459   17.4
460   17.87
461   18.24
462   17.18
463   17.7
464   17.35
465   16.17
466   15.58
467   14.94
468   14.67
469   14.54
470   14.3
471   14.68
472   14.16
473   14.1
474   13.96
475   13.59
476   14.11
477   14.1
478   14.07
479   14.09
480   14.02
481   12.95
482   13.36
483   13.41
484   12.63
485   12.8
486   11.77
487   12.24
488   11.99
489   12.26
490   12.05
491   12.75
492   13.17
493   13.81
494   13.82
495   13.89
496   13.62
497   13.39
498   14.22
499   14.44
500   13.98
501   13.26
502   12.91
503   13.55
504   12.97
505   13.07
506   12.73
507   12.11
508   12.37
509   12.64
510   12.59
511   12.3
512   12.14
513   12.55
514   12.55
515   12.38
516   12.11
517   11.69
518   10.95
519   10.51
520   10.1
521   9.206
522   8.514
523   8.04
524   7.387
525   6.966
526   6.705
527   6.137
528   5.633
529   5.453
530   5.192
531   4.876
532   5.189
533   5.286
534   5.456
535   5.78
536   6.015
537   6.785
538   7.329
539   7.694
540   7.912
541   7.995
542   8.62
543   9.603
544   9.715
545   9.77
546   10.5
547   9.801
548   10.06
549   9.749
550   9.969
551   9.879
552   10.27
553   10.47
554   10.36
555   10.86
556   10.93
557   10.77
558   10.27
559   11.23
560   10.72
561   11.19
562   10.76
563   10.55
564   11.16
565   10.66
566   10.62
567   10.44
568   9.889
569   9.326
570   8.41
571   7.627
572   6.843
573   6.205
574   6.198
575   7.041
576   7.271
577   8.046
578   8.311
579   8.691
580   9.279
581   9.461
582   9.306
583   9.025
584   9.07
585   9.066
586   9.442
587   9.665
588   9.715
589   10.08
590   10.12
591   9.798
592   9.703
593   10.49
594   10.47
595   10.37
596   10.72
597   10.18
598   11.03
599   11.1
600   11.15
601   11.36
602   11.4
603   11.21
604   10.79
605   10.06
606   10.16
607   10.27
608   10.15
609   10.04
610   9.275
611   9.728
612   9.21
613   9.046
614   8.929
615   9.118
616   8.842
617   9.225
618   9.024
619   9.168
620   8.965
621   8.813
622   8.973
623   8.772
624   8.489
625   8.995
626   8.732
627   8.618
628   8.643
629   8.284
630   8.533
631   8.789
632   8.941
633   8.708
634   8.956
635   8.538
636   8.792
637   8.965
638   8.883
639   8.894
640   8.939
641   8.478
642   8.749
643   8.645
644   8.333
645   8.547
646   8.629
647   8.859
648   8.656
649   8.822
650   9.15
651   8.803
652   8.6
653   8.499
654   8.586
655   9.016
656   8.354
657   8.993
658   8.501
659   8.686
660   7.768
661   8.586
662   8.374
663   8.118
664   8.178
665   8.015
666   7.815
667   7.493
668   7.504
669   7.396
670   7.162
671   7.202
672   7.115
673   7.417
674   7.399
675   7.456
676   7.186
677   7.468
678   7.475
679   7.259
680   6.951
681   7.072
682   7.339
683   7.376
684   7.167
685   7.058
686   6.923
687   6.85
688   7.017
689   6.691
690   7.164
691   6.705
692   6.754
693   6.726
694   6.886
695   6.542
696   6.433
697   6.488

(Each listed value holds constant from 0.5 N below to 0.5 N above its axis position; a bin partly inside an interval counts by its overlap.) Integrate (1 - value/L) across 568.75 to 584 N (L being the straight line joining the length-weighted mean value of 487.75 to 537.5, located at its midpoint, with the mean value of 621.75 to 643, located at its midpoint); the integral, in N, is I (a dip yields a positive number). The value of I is 2.4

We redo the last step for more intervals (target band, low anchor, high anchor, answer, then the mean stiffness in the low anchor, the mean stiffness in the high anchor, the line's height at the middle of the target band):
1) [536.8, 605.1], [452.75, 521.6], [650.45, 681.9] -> 8.6 N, 13.9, 7.88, 11.1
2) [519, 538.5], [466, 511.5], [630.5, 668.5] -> 8.8 N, 13.4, 8.56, 12.2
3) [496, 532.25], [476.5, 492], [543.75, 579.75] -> 3.4 N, 13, 9.57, 11.7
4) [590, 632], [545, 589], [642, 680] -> -3.8 N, 9.52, 8.1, 8.86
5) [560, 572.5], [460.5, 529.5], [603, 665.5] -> 1.1 N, 12.7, 8.91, 10.7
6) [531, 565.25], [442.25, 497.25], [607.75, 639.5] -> 7.9 N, 15.1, 8.96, 12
